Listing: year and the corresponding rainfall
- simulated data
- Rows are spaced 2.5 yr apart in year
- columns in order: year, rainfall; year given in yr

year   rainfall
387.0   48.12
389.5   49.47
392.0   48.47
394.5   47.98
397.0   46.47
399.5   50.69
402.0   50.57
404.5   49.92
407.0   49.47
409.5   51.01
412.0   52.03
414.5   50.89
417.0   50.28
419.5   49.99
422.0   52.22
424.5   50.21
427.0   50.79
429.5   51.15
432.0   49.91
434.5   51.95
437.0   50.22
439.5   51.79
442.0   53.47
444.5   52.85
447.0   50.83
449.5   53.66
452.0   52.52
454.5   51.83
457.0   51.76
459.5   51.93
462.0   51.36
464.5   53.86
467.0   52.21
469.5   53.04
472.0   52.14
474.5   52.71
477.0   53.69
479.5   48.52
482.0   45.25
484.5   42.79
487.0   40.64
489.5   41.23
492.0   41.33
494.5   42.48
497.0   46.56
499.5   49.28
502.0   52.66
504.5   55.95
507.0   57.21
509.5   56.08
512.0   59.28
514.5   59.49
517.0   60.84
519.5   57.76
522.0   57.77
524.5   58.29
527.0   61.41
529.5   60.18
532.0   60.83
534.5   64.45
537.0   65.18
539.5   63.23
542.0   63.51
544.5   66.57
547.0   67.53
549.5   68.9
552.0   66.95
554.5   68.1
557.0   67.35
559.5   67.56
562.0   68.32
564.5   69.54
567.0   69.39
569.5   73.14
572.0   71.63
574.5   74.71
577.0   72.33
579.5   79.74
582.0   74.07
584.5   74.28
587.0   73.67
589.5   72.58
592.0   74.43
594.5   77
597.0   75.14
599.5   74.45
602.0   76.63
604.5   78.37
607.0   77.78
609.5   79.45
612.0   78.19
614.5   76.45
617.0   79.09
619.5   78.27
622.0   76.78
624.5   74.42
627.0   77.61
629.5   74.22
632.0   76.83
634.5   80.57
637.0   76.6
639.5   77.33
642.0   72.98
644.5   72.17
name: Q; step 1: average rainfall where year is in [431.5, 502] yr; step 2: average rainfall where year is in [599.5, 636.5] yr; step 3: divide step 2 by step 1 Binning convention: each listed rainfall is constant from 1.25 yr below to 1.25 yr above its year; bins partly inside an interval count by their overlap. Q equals 1.6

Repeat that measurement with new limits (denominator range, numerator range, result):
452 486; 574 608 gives 1.48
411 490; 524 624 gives 1.41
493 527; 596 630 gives 1.40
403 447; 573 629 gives 1.49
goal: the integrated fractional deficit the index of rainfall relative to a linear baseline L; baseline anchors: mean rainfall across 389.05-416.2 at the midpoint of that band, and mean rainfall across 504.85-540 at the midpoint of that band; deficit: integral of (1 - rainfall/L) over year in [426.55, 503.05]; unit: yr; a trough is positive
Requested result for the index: 7.1 yr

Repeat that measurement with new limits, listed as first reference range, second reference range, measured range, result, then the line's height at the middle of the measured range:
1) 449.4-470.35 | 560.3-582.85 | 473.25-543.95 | 8.0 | 61.1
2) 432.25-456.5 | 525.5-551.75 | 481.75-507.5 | 5.3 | 58.5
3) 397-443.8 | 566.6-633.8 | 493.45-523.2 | 4.0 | 63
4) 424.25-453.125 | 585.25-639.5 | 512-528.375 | 1.1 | 63.4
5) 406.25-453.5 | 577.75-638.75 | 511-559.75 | 2.3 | 66.2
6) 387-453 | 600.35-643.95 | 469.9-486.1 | 2.5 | 58.2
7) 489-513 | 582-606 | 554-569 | -0.5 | 66.5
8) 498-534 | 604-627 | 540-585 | -2.0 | 67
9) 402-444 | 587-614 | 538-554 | 0.5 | 68.5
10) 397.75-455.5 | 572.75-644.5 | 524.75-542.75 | 0.9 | 65.9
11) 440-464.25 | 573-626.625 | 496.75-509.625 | 1.6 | 60.5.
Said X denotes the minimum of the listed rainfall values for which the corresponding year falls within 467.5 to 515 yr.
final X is 40.64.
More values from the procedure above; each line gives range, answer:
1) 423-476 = 49.91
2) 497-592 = 46.56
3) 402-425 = 49.47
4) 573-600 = 72.33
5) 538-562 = 63.23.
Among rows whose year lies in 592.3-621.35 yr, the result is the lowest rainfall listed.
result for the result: 74.45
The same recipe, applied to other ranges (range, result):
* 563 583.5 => 69.39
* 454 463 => 51.36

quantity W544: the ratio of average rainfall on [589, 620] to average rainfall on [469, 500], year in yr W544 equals 1.65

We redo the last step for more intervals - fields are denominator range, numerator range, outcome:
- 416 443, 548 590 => 1.40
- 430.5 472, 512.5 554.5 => 1.21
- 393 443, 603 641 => 1.53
